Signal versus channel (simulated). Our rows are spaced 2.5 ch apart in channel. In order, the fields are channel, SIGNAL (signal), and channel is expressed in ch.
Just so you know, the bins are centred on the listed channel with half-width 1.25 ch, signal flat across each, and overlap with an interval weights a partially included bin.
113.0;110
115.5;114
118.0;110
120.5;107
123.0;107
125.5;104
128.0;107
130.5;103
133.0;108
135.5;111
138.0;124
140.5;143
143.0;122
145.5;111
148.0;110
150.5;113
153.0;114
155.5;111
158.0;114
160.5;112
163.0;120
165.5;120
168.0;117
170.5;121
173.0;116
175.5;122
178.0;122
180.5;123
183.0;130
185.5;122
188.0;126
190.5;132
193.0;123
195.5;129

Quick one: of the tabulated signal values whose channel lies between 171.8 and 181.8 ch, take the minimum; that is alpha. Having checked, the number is 116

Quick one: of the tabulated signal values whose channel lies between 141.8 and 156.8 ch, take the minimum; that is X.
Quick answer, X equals 110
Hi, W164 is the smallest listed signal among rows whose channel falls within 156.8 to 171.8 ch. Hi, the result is 112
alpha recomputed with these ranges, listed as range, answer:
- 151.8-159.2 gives 111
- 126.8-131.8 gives 103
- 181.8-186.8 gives 122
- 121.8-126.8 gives 104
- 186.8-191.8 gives 126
